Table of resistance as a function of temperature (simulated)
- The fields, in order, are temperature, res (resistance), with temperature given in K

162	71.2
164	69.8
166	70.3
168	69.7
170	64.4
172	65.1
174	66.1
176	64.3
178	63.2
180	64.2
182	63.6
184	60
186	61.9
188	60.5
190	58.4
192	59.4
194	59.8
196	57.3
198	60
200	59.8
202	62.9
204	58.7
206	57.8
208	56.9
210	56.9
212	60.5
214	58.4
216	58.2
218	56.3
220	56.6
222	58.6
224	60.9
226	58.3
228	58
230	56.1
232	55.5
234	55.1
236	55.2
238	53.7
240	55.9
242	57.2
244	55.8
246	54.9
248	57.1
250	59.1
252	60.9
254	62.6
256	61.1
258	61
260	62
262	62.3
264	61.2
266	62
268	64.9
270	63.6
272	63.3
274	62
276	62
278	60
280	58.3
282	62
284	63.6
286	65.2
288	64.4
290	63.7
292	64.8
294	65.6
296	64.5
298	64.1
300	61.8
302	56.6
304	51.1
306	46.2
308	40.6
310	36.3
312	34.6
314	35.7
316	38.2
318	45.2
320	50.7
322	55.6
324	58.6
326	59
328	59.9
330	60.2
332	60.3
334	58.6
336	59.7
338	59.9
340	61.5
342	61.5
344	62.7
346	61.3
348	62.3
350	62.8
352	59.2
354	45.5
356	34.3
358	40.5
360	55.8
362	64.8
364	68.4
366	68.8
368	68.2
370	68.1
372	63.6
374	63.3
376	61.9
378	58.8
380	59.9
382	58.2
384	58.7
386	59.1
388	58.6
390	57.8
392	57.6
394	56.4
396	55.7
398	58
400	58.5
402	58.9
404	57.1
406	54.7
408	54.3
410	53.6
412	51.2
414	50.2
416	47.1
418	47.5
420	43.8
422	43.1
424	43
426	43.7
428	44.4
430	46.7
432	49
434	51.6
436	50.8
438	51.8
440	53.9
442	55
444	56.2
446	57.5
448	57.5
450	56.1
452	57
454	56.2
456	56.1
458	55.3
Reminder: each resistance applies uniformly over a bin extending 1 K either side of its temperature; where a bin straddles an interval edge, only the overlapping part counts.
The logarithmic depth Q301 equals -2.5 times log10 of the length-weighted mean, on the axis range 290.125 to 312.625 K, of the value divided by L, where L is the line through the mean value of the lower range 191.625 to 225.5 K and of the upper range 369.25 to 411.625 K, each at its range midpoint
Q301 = 0.09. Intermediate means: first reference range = 58.7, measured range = 54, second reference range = 58.5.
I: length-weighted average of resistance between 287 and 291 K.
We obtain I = 64.1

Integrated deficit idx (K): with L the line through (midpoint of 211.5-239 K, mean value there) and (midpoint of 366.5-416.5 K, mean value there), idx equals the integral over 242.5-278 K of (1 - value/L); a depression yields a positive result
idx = -2.1 K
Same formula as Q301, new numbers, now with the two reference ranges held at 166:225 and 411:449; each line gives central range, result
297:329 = 0.12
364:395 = -0.18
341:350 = -0.16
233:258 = 0.02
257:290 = -0.10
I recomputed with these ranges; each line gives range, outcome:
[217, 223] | 57.2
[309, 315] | 35.5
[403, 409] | 55.4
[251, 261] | 61.5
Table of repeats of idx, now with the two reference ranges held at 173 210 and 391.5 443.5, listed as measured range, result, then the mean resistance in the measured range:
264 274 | -0.96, 63.1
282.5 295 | -1.70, 64.4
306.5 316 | 3.13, 37.4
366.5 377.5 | -2.39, 64.9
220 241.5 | 0.86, 56.7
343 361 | 0.11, 53.8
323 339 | -1.32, 59.5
